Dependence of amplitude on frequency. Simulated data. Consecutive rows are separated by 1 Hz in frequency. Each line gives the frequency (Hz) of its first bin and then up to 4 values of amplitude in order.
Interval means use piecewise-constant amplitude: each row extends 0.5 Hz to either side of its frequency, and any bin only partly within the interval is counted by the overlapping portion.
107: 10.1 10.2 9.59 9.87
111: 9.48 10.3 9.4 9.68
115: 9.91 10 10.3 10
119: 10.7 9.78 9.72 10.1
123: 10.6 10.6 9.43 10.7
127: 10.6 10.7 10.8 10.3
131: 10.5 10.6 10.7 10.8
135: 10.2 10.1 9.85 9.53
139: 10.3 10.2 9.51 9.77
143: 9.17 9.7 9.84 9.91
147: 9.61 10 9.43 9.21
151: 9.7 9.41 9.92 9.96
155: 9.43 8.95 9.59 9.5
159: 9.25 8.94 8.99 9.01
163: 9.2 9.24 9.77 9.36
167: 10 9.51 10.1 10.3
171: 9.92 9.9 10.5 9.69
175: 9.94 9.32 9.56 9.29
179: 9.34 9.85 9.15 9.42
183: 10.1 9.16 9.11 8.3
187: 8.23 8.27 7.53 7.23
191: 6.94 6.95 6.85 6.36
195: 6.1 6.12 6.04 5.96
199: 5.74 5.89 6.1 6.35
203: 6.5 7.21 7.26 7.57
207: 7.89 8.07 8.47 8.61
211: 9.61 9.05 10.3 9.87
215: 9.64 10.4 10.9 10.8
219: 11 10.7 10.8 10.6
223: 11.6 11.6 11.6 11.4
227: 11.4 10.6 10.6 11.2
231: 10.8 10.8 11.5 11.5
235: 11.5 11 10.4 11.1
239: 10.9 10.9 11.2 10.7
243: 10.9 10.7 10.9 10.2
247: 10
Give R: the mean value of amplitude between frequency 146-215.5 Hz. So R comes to 8.67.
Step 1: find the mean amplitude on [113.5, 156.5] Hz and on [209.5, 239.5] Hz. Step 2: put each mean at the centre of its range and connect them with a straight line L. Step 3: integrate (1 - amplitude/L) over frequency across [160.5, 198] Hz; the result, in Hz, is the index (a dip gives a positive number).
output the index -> 5.8 Hz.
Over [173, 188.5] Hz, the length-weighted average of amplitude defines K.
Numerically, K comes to 9.29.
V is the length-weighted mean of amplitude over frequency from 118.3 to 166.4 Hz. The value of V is 9.86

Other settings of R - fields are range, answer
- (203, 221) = 9.22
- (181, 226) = 8.51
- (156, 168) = 9.34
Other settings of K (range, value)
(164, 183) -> 9.72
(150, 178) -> 9.58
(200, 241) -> 9.92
